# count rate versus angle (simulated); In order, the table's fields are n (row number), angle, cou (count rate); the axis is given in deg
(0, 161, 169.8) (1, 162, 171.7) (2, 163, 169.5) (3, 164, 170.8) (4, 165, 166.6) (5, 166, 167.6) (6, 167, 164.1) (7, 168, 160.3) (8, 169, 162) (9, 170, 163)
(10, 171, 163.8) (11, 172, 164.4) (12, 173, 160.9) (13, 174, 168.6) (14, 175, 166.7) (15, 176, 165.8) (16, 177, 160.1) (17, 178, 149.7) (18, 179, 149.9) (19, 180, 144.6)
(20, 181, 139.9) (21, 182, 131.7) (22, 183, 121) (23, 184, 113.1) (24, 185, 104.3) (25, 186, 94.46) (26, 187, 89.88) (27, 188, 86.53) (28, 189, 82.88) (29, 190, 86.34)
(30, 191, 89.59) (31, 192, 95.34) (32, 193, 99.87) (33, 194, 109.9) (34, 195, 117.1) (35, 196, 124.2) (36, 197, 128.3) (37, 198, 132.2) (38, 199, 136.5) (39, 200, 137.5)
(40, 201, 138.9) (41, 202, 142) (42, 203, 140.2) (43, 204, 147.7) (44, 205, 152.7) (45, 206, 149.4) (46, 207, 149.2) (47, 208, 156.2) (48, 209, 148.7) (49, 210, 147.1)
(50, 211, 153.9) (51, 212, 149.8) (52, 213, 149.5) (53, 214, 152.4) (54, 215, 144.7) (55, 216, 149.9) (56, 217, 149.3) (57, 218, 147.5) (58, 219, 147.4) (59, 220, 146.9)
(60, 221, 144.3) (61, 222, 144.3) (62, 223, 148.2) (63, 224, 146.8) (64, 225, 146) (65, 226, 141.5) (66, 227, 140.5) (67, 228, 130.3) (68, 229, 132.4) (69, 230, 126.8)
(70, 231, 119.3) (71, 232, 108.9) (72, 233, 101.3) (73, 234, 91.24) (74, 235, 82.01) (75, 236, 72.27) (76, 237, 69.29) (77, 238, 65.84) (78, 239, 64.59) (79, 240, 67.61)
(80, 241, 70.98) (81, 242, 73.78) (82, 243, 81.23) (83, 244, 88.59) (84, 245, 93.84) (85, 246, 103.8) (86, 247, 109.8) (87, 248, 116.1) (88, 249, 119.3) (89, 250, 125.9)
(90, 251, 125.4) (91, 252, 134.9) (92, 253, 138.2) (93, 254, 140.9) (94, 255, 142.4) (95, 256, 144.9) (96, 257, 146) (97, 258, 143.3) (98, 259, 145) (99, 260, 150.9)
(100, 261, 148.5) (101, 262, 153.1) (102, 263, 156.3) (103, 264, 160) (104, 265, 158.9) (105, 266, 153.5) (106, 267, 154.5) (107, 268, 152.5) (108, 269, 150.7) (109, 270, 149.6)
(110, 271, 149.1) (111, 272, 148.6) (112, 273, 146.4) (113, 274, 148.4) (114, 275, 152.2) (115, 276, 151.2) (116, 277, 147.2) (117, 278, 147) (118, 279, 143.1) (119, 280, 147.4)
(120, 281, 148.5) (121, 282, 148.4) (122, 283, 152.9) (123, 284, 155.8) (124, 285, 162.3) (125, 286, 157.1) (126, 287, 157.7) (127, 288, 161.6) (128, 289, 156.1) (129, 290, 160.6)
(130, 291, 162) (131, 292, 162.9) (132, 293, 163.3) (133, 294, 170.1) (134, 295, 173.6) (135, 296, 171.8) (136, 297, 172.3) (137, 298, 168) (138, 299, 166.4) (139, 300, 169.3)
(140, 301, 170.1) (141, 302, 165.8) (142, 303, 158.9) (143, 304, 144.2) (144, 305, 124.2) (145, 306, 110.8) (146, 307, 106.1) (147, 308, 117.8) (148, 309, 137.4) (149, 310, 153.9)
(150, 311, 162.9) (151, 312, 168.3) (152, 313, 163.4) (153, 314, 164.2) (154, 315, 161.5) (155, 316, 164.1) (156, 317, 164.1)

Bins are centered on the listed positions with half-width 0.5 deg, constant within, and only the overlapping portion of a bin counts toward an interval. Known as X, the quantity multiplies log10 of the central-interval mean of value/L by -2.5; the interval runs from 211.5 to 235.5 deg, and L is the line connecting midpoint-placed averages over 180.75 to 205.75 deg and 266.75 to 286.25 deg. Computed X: -0.047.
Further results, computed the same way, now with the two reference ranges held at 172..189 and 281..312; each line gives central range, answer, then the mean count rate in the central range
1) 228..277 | 0.188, 124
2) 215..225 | -0.046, 147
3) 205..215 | -0.086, 150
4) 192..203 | 0.090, 126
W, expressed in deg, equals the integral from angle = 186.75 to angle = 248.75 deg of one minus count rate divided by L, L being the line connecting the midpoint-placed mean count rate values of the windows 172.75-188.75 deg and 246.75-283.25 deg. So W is 7.86 deg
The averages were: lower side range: 133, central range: 120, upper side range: 145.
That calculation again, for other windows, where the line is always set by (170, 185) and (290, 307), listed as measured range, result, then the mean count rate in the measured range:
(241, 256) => 3.97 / 113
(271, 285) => 0.63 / 149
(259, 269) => 0.12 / 154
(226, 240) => 4.79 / 101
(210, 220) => 0.17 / 149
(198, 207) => 0.48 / 143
